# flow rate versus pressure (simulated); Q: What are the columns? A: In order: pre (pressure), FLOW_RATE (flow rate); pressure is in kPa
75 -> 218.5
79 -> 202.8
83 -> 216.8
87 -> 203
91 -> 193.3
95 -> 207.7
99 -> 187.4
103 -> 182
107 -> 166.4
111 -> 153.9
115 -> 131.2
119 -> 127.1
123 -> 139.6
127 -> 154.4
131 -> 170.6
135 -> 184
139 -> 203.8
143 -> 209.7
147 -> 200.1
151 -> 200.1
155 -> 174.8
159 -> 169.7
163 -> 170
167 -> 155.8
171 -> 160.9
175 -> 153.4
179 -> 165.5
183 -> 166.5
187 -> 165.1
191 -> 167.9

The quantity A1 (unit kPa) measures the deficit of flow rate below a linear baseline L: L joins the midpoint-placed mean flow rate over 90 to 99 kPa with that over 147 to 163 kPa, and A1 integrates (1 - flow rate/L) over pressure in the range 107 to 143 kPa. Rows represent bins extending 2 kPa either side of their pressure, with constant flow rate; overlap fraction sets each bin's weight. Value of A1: 5.41 kPa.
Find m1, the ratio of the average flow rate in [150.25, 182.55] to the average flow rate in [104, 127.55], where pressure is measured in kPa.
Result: 1.14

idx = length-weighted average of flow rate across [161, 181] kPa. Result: 161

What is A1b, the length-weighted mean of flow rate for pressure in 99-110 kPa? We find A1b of 175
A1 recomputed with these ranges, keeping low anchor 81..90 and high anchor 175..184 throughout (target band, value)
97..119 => 4.10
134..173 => -1.55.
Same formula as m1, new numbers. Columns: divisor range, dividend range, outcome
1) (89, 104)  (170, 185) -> 0.84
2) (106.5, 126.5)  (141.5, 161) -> 1.33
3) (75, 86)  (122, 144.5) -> 0.84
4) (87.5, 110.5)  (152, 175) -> 0.89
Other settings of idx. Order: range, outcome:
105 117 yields 150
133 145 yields 199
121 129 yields 147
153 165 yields 172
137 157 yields 198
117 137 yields 155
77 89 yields 208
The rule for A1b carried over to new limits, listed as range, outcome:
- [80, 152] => 180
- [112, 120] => 132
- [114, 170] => 171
